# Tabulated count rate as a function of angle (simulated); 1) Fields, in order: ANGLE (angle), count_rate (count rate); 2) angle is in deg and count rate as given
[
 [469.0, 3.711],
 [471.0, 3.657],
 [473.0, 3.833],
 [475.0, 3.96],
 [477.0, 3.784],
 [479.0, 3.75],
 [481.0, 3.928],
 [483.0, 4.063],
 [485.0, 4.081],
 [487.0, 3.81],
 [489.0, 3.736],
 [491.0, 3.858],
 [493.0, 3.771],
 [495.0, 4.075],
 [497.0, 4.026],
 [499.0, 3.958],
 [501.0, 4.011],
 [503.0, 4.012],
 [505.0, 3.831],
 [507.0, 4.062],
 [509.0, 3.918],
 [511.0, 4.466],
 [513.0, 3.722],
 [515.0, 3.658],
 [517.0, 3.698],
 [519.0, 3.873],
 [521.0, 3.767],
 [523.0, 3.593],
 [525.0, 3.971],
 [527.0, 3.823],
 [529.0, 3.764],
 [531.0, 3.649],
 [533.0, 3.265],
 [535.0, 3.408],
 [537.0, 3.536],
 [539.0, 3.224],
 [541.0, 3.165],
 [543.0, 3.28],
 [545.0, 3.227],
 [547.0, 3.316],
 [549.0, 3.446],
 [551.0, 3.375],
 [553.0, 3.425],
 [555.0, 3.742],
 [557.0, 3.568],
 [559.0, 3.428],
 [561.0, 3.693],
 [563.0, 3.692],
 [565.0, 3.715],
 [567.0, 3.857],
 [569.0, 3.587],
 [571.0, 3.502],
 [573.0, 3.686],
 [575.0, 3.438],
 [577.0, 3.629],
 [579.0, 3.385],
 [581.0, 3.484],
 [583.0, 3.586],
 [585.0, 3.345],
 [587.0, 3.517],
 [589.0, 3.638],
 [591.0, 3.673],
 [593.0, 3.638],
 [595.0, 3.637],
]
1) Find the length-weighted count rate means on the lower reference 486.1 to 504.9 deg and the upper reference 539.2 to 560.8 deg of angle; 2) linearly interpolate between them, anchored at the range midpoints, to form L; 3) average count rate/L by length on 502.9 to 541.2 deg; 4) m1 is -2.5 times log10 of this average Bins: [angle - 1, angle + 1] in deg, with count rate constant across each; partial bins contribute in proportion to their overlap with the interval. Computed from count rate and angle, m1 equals -0.017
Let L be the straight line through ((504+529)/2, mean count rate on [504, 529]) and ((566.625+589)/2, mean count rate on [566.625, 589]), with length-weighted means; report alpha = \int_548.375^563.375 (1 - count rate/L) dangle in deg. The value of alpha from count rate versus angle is 0.46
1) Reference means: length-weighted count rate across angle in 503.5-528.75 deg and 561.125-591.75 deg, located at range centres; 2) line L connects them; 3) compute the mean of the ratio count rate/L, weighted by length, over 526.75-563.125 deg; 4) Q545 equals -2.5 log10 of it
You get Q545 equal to 0.08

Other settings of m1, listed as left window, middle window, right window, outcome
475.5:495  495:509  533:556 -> -0.07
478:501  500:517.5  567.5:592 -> -0.03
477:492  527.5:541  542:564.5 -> 0.04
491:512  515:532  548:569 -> 0.02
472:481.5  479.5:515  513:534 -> -0.05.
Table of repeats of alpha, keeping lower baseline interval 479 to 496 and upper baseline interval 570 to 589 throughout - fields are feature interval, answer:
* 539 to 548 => 1.0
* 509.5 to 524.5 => -0.2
